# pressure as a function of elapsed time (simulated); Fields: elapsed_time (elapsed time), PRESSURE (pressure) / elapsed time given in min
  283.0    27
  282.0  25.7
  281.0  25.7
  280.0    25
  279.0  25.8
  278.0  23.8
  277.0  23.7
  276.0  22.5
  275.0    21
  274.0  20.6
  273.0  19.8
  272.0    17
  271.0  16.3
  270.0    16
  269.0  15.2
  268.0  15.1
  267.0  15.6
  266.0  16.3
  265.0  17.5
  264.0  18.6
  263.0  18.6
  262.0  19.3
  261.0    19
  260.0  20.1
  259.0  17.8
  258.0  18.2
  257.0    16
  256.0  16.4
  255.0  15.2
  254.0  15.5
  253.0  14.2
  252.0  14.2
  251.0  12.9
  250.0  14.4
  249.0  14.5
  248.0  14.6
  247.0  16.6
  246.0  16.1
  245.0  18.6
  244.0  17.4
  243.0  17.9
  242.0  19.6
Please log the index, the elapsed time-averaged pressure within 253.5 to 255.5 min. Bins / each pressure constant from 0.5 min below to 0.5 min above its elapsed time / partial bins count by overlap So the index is 15.3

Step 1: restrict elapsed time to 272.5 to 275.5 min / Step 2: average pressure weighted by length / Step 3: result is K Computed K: 20.5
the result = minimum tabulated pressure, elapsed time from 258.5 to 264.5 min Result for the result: 17.8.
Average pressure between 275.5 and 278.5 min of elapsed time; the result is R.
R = 23.3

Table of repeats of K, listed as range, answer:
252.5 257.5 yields 15.5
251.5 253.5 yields 14.2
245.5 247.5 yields 16.4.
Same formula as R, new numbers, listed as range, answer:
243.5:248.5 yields 16.7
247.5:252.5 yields 14.1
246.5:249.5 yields 15.2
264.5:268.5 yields 16.1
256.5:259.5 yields 17.3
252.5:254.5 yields 14.8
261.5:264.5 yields 18.8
